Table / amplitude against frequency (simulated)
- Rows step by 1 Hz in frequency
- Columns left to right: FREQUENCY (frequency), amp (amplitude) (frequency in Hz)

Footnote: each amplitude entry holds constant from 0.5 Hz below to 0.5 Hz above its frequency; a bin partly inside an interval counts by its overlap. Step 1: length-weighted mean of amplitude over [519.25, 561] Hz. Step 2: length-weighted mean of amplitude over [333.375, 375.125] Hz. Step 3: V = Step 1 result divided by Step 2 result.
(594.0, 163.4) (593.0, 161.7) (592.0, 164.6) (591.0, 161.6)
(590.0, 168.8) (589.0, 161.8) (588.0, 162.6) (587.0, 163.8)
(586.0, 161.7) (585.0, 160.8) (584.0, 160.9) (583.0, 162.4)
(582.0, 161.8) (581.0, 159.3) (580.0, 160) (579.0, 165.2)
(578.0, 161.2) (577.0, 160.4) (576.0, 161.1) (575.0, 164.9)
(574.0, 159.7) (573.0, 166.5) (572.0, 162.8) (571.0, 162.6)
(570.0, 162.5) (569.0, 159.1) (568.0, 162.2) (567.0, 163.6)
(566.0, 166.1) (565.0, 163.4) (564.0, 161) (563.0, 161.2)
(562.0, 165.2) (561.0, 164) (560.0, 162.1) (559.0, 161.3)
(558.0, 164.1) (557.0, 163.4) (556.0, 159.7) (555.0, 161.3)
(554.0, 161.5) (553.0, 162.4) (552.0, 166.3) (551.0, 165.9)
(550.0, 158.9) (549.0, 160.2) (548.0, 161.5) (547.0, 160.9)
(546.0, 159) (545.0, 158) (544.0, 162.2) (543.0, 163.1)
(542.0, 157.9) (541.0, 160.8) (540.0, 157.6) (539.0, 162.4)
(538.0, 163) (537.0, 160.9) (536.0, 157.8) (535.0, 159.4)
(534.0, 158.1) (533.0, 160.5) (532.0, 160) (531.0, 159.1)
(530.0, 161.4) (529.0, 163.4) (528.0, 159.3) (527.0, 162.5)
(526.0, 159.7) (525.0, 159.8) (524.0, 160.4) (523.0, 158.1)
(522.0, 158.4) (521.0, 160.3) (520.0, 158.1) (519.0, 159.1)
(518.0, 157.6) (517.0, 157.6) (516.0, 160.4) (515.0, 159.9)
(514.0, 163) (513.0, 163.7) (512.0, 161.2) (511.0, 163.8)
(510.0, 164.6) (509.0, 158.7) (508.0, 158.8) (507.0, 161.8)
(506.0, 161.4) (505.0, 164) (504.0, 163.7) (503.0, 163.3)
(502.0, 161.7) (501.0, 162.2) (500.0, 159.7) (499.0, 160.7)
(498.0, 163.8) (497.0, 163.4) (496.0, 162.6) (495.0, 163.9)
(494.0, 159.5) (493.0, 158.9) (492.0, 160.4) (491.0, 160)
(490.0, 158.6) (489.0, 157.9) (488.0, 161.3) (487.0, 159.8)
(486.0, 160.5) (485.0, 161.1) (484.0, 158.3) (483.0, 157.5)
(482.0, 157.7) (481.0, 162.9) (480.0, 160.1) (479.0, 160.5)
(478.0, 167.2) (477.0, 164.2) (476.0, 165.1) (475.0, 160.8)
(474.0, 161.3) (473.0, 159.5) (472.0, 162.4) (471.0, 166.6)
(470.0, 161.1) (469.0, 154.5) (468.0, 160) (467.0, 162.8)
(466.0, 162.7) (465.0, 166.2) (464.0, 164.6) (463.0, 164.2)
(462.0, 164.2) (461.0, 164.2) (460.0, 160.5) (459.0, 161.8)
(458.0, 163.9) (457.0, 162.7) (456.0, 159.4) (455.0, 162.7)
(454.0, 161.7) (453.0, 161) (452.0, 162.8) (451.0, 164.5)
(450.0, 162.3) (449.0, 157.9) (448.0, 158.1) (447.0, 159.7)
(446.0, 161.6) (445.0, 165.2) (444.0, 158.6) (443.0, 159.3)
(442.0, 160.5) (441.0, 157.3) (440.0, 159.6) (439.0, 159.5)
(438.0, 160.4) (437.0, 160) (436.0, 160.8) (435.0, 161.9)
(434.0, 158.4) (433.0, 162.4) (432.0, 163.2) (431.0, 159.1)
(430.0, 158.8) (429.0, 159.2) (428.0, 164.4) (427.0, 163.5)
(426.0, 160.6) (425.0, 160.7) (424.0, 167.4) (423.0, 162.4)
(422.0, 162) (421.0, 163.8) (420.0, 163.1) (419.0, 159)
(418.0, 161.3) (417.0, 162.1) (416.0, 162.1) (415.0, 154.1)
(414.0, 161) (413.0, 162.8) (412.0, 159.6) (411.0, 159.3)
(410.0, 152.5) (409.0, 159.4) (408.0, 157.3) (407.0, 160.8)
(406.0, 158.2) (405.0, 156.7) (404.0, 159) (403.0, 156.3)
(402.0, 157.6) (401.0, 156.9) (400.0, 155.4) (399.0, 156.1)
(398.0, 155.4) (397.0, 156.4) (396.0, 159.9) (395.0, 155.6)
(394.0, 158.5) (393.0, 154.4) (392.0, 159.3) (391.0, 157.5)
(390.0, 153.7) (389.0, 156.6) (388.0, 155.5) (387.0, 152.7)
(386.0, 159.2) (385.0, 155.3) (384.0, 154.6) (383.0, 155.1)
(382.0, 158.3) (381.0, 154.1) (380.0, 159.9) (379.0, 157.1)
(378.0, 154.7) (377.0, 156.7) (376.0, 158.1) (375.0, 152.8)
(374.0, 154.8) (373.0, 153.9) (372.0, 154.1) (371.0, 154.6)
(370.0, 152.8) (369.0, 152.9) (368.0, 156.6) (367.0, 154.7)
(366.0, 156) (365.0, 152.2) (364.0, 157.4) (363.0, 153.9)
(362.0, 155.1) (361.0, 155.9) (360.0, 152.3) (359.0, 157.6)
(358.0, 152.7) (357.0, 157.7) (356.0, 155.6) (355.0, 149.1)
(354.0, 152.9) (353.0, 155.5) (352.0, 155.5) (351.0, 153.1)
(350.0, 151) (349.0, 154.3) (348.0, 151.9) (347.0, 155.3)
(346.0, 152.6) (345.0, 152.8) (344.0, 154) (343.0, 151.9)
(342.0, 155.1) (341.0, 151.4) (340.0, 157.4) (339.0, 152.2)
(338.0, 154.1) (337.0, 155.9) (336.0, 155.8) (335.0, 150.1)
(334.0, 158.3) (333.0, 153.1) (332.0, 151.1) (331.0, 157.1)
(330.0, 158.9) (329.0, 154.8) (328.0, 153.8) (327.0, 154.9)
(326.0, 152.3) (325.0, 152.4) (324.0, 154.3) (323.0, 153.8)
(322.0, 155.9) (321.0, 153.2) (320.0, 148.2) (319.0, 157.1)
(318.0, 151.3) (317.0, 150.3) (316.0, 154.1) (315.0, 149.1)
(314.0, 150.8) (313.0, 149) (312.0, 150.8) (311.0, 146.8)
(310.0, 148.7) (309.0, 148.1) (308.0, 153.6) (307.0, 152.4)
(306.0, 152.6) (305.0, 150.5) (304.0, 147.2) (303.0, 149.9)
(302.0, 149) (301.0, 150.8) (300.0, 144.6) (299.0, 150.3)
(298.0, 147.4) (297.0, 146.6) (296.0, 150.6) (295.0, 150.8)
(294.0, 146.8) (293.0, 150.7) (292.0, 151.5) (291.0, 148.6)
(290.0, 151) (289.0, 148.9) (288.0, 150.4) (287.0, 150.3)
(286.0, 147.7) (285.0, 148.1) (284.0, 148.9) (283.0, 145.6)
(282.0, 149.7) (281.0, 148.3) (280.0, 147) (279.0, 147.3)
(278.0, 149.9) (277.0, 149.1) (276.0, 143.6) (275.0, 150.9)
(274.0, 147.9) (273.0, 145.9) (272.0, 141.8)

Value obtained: 1.04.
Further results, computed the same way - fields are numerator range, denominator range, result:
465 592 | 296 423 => 1.04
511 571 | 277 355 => 1.06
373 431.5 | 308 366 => 1.03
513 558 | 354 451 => 1.02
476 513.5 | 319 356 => 1.05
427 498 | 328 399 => 1.04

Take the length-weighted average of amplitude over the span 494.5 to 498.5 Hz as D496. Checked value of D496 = 163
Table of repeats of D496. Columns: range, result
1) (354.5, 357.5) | 154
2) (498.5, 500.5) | 160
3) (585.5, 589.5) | 162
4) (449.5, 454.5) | 162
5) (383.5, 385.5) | 155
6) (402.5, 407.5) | 158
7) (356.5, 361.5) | 155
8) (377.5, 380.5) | 157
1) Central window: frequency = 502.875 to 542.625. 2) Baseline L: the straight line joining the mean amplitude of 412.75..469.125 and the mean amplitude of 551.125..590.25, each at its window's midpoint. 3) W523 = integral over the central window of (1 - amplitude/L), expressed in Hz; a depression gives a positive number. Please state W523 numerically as 0.4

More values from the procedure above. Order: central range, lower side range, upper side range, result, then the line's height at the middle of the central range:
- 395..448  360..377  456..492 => -0.55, 158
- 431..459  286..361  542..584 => -0.66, 157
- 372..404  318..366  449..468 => 0.25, 157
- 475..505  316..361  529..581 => -0.38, 159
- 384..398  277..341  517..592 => -0.17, 155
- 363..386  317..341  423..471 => 0.23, 157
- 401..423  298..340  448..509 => -0.25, 158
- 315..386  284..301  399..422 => -0.18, 154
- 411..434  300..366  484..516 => -0.57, 157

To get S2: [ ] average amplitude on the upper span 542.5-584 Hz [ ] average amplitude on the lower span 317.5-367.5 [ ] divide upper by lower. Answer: 1.05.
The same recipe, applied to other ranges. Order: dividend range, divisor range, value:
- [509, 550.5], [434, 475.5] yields 0.99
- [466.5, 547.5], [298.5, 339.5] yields 1.06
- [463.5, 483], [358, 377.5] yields 1.05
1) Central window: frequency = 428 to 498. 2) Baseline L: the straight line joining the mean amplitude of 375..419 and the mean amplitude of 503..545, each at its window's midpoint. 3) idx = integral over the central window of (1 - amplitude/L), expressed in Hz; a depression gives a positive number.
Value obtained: -1.0 Hz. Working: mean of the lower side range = 157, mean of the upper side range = 161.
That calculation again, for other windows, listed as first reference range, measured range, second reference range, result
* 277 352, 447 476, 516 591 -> -0.8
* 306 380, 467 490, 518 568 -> -0.3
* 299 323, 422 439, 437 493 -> -0.3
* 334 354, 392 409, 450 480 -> 0.1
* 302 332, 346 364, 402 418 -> 0.1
